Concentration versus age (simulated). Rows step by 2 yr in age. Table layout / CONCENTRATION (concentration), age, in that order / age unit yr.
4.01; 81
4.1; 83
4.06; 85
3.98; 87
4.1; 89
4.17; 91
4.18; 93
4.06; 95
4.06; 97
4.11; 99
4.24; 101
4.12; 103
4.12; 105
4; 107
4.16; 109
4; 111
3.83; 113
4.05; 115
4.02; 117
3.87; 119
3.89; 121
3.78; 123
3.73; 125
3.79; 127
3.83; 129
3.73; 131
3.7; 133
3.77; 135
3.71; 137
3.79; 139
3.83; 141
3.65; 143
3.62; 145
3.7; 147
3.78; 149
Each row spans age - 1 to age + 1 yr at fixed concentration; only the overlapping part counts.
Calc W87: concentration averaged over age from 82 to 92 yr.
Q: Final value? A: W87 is 4.08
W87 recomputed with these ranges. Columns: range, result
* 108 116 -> 4.01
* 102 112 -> 4.08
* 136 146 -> 3.72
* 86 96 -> 4.1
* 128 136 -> 3.76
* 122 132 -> 3.77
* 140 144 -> 3.74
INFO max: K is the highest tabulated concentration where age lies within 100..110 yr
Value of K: 4.24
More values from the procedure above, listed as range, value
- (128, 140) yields 3.83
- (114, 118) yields 4.05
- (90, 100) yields 4.18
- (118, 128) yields 3.89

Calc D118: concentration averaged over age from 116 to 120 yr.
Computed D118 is 3.94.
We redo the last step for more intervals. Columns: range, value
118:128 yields 3.81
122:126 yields 3.75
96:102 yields 4.14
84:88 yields 4.02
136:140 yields 3.75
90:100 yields 4.12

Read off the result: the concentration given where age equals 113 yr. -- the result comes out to 3.83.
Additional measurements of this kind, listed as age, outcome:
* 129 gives 3.83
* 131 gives 3.73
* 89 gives 4.1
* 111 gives 4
